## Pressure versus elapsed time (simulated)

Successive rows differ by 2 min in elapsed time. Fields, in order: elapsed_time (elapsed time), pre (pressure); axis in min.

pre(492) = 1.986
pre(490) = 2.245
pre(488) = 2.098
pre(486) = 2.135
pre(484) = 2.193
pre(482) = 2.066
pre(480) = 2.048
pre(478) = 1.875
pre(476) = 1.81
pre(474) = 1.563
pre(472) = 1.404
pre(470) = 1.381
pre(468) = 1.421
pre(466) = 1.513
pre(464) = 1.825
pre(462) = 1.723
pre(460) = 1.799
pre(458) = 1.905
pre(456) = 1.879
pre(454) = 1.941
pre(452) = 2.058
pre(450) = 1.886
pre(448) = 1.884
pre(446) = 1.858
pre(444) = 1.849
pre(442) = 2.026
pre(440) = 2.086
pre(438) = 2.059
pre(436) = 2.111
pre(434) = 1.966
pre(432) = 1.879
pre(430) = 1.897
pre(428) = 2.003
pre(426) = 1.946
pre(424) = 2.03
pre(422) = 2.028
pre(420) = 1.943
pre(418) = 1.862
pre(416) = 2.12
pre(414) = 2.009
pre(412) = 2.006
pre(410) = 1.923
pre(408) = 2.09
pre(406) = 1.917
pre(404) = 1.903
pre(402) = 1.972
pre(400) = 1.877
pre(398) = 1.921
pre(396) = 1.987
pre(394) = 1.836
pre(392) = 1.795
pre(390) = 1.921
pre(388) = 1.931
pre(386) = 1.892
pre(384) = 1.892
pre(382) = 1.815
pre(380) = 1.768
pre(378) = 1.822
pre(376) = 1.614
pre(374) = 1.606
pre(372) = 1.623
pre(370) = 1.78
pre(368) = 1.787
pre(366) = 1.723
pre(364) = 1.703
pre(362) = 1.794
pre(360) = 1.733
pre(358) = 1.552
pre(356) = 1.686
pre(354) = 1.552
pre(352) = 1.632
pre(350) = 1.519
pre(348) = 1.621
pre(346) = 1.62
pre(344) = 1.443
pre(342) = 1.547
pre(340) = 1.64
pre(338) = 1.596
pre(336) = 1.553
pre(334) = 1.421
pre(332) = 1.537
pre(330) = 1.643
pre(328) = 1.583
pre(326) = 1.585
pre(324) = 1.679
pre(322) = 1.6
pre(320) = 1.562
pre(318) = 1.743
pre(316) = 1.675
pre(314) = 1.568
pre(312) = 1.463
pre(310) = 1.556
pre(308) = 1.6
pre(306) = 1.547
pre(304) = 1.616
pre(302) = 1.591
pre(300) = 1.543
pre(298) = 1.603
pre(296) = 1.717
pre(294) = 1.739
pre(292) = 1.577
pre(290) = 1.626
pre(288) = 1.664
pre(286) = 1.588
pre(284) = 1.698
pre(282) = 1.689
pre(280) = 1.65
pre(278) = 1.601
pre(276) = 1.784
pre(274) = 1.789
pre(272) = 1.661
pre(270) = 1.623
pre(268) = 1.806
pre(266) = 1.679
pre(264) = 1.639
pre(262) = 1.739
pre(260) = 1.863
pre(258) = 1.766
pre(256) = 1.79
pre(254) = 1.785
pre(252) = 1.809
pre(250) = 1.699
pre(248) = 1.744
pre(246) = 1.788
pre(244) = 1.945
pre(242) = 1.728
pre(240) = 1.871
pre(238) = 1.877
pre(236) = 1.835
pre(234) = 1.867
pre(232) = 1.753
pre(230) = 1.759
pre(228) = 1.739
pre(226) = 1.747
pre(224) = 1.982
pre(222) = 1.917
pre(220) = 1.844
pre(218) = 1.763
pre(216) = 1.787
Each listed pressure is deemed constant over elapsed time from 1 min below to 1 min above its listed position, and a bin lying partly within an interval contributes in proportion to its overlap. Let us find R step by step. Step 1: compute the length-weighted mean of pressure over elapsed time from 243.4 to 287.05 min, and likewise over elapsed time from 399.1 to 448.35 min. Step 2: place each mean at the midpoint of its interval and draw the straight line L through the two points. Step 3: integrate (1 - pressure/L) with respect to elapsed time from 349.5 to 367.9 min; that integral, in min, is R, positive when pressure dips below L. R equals 2.0 min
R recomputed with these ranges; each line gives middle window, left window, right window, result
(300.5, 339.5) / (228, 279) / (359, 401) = 4.36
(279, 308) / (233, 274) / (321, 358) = 0.93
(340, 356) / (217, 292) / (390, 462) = 2.46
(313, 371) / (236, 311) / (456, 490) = 3.94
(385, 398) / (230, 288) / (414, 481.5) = -0.44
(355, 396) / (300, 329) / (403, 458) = 0.53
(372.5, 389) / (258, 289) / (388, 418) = 1.01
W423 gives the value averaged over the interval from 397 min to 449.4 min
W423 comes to 1.97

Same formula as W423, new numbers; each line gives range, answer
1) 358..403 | 1.8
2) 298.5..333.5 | 1.59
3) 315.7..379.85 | 1.63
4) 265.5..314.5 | 1.64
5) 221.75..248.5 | 1.82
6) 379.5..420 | 1.92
